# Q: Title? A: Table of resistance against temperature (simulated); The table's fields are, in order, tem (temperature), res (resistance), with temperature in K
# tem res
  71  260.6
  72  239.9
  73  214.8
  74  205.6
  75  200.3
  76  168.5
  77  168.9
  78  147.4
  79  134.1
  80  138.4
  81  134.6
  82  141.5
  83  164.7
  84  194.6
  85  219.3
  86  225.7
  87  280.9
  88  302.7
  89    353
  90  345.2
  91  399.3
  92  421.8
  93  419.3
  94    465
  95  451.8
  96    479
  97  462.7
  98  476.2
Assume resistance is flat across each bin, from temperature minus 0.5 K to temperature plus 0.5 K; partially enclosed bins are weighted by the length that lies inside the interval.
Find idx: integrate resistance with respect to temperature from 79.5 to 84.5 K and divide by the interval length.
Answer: 155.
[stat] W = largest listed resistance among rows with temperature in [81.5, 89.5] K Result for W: 353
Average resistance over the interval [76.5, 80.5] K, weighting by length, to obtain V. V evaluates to 147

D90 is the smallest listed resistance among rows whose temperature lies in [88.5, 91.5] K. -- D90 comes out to 345.2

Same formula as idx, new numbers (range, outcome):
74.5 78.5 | 171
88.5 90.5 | 349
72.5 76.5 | 197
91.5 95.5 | 439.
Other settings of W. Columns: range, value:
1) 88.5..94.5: 465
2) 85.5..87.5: 280.9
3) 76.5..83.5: 168.9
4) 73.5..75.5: 205.6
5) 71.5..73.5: 239.9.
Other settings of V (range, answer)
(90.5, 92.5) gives 411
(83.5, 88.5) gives 245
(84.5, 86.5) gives 222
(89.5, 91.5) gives 372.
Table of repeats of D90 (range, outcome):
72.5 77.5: 168.5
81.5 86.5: 141.5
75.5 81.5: 134.1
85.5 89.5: 225.7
